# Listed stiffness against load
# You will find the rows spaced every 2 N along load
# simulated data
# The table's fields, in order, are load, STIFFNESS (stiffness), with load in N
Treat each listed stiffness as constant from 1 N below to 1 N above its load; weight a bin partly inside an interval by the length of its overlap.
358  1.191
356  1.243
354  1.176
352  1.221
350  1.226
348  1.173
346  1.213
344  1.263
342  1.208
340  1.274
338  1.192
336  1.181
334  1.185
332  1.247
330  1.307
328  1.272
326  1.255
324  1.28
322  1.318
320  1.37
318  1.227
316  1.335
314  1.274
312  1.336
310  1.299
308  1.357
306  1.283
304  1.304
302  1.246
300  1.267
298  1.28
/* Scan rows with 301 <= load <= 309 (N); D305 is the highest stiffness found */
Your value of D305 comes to 1.357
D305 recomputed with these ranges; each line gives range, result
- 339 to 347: 1.274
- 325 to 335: 1.307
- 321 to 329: 1.318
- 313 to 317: 1.335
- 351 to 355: 1.221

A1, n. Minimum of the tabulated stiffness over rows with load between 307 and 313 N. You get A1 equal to 1.299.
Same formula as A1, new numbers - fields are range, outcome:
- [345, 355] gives 1.173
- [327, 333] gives 1.247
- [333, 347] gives 1.181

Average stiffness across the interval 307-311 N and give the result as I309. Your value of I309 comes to 1.33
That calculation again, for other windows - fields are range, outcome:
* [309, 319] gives 1.29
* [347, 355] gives 1.2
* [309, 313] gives 1.32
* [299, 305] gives 1.27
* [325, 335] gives 1.25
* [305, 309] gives 1.32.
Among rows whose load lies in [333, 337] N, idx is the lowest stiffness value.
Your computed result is 1.181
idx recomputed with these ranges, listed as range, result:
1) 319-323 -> 1.318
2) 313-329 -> 1.227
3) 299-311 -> 1.246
